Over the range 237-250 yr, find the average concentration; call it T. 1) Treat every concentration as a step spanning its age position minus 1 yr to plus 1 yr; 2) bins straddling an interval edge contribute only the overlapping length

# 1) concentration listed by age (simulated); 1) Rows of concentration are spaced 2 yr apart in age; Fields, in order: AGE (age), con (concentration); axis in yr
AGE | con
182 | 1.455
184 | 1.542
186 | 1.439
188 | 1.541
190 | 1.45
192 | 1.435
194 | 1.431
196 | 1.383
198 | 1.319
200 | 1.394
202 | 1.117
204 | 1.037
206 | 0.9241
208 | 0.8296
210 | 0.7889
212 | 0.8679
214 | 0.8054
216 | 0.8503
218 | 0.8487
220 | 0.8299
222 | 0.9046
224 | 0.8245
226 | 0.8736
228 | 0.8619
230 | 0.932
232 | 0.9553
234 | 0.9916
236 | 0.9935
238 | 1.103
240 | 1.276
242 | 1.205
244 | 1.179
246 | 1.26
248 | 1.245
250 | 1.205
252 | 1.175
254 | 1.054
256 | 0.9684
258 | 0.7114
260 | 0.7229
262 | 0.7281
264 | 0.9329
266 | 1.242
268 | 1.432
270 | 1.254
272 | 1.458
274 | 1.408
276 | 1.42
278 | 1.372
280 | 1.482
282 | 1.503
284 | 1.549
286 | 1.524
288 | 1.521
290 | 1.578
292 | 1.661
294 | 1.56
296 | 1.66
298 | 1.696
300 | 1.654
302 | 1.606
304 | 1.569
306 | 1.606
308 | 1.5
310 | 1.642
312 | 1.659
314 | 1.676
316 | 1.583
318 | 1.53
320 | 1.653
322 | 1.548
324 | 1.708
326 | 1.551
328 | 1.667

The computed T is 1.21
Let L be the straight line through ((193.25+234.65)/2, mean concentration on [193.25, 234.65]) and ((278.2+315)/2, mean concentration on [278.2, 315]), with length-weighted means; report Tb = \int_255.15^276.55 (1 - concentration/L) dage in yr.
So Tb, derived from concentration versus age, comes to 4.1 yr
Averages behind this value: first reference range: 0.986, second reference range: 1.59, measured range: 1.11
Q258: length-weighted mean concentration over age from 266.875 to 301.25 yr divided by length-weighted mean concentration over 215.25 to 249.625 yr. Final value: 1.5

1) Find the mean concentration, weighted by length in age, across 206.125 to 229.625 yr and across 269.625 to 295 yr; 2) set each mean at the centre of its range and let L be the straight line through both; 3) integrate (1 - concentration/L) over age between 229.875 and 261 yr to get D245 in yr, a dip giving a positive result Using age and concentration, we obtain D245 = 1.3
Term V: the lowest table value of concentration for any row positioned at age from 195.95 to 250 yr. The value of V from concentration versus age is 0.7889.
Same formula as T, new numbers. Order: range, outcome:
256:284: 1.21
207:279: 1.04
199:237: 0.928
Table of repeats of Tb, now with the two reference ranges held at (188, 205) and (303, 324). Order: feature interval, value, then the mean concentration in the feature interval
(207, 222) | 5.9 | 0.836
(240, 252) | 1.9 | 1.22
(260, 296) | 3.4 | 1.38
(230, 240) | 2.8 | 1.03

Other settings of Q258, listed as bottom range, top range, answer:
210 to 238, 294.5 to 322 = 1.81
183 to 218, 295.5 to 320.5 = 1.37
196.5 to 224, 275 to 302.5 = 1.61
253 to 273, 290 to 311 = 1.54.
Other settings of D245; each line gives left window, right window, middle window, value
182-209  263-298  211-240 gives 9.41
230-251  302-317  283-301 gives -1.40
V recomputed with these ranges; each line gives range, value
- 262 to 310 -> 0.7281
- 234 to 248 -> 0.9916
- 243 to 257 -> 0.9684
